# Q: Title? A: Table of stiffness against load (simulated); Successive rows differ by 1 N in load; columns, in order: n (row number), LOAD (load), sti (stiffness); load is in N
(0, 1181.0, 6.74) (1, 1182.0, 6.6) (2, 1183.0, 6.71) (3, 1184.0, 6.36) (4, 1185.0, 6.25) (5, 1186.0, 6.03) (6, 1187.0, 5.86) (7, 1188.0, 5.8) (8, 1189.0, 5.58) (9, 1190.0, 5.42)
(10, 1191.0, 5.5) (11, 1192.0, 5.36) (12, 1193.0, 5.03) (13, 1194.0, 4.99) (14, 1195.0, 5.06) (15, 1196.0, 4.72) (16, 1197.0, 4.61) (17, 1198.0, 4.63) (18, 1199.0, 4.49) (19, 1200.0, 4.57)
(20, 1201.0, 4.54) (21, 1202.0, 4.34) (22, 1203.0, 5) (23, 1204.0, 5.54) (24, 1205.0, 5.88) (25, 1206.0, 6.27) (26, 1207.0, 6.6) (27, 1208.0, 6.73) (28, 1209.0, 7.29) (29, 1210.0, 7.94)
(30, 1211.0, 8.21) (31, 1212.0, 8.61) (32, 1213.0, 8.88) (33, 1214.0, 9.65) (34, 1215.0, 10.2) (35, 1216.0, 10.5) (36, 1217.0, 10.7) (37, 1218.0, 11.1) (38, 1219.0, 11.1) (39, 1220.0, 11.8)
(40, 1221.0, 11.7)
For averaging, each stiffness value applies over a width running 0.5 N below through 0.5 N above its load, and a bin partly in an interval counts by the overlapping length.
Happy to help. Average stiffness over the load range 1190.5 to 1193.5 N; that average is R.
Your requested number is 5.3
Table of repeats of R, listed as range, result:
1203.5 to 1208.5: 6.2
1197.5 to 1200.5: 4.56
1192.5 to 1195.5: 5.03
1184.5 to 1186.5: 6.14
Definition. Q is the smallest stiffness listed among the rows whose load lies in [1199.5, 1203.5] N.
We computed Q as 4.34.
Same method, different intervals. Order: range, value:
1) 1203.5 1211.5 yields 5.54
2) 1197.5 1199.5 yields 4.49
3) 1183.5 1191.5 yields 5.42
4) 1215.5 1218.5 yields 10.5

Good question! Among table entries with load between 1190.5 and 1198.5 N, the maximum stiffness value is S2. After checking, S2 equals 5.5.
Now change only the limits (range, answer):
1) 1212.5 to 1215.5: 10.2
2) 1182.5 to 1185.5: 6.71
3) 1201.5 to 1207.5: 6.6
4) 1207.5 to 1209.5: 7.29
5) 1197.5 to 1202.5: 4.63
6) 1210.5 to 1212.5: 8.61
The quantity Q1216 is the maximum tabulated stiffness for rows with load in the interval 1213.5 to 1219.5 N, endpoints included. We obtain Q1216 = 11.1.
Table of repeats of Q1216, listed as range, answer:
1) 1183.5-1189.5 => 6.36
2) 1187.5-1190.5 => 5.8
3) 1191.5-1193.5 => 5.36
